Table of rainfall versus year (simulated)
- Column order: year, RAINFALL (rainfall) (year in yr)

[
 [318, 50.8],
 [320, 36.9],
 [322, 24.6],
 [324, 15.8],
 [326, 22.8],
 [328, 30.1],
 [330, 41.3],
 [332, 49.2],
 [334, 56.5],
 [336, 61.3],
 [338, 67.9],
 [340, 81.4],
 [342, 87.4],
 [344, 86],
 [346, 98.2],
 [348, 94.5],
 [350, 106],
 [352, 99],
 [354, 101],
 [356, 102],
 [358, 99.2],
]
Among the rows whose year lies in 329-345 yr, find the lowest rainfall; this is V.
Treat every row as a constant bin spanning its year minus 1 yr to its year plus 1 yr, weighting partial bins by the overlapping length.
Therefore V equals 41.3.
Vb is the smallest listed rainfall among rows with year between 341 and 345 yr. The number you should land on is 86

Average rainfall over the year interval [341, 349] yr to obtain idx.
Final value 91.5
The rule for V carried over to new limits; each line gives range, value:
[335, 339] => 61.3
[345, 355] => 94.5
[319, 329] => 15.8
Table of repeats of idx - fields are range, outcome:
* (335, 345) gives 76.8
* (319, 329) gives 26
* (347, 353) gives 99.8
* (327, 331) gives 35.7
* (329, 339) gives 55.2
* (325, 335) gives 40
